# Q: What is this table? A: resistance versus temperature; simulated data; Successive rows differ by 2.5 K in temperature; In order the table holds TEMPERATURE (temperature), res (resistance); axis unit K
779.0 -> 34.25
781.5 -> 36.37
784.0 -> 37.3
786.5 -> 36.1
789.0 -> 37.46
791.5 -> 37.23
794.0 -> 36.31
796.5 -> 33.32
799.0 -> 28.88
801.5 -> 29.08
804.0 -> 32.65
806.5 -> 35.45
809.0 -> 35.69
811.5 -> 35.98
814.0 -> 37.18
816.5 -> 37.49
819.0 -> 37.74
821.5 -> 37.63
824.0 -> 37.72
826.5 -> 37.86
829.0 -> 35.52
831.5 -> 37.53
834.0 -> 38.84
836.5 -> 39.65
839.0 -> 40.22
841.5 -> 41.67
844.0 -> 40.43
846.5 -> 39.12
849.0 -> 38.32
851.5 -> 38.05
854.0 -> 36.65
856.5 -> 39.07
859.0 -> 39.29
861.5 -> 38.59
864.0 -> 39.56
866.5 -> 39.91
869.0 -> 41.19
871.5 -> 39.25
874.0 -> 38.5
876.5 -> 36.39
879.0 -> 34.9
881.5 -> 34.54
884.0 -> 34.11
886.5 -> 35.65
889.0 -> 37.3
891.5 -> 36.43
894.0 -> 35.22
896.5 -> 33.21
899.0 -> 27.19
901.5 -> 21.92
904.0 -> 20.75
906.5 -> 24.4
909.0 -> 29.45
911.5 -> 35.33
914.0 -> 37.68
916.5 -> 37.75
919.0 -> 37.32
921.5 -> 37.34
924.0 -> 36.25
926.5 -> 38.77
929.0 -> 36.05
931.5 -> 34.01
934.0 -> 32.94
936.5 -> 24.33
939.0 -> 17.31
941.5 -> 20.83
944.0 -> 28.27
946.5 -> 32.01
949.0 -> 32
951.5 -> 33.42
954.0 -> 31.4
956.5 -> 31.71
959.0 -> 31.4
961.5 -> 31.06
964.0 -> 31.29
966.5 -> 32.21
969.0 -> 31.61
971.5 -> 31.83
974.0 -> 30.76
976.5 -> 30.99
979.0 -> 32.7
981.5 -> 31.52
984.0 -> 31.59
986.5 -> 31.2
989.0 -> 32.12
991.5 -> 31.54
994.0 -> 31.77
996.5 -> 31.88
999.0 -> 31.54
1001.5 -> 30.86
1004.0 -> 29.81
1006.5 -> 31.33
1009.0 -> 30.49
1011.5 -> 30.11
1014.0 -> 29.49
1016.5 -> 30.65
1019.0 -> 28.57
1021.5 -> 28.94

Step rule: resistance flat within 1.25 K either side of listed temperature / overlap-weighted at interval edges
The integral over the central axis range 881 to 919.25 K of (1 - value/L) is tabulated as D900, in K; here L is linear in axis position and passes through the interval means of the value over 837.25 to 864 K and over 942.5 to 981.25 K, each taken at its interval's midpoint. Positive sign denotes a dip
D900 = 3.8 K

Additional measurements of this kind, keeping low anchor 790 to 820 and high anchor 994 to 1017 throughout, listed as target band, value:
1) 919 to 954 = 0.9 K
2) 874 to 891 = -1.3 K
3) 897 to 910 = 3.0 K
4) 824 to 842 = -2.3 K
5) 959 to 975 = 0.0 K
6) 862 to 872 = -1.9 K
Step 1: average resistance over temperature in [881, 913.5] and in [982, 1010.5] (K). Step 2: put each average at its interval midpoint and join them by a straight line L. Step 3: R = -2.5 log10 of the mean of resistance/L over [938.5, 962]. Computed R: 0.07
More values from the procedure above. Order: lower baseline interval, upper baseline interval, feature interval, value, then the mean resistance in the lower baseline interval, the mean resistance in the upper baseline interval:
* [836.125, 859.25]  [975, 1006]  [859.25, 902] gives 0.05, 39.2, 31.5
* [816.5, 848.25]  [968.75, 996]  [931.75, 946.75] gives 0.28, 38.6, 31.6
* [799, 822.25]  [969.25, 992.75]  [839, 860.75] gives -0.14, 35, 31.6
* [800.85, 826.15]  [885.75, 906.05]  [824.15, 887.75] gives -0.15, 35.9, 30.6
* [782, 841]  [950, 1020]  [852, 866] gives -0.11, 36.3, 31.3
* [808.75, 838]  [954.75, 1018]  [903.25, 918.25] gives 0.09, 37.5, 31.2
